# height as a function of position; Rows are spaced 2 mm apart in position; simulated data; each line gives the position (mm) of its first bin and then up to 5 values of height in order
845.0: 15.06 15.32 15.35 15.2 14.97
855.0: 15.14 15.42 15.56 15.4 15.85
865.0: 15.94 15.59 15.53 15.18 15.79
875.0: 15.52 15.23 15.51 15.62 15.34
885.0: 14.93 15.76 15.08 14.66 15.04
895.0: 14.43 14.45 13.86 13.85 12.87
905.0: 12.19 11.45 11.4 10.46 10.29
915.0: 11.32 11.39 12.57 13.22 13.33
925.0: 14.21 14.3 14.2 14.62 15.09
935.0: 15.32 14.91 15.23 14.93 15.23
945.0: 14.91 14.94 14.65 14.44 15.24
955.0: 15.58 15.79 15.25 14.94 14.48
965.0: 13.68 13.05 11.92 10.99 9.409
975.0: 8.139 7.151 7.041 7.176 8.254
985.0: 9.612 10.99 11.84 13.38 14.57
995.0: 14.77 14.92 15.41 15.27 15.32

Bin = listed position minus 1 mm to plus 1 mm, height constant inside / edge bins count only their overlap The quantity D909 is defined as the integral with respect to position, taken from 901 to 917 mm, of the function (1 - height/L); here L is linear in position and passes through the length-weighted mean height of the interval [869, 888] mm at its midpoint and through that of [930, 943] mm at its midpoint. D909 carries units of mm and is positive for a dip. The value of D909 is 3.8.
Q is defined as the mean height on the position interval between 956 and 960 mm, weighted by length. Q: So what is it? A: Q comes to 15.5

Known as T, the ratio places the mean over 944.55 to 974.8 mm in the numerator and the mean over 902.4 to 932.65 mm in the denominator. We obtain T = 1.10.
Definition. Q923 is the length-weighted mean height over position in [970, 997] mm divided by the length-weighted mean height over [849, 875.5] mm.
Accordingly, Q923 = 0.67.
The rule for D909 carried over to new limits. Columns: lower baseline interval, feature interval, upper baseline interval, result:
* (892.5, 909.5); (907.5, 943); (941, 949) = 2.2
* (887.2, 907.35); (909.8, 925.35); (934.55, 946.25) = 2.7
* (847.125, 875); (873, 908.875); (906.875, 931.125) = -1.2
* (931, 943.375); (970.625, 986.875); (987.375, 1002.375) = 6.7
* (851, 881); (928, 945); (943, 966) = 0.1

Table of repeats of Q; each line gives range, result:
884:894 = 15.1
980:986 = 8.35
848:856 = 15.2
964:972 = 12.4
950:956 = 15.1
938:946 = 15.1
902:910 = 12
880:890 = 15.3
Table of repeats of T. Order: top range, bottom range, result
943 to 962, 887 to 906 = 1.07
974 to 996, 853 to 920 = 0.72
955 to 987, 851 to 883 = 0.73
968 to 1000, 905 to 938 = 0.85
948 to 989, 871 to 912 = 0.84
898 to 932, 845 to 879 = 0.82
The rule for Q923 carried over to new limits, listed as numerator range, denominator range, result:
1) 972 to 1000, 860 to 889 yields 0.70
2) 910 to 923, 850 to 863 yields 0.76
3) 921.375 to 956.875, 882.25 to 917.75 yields 1.11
